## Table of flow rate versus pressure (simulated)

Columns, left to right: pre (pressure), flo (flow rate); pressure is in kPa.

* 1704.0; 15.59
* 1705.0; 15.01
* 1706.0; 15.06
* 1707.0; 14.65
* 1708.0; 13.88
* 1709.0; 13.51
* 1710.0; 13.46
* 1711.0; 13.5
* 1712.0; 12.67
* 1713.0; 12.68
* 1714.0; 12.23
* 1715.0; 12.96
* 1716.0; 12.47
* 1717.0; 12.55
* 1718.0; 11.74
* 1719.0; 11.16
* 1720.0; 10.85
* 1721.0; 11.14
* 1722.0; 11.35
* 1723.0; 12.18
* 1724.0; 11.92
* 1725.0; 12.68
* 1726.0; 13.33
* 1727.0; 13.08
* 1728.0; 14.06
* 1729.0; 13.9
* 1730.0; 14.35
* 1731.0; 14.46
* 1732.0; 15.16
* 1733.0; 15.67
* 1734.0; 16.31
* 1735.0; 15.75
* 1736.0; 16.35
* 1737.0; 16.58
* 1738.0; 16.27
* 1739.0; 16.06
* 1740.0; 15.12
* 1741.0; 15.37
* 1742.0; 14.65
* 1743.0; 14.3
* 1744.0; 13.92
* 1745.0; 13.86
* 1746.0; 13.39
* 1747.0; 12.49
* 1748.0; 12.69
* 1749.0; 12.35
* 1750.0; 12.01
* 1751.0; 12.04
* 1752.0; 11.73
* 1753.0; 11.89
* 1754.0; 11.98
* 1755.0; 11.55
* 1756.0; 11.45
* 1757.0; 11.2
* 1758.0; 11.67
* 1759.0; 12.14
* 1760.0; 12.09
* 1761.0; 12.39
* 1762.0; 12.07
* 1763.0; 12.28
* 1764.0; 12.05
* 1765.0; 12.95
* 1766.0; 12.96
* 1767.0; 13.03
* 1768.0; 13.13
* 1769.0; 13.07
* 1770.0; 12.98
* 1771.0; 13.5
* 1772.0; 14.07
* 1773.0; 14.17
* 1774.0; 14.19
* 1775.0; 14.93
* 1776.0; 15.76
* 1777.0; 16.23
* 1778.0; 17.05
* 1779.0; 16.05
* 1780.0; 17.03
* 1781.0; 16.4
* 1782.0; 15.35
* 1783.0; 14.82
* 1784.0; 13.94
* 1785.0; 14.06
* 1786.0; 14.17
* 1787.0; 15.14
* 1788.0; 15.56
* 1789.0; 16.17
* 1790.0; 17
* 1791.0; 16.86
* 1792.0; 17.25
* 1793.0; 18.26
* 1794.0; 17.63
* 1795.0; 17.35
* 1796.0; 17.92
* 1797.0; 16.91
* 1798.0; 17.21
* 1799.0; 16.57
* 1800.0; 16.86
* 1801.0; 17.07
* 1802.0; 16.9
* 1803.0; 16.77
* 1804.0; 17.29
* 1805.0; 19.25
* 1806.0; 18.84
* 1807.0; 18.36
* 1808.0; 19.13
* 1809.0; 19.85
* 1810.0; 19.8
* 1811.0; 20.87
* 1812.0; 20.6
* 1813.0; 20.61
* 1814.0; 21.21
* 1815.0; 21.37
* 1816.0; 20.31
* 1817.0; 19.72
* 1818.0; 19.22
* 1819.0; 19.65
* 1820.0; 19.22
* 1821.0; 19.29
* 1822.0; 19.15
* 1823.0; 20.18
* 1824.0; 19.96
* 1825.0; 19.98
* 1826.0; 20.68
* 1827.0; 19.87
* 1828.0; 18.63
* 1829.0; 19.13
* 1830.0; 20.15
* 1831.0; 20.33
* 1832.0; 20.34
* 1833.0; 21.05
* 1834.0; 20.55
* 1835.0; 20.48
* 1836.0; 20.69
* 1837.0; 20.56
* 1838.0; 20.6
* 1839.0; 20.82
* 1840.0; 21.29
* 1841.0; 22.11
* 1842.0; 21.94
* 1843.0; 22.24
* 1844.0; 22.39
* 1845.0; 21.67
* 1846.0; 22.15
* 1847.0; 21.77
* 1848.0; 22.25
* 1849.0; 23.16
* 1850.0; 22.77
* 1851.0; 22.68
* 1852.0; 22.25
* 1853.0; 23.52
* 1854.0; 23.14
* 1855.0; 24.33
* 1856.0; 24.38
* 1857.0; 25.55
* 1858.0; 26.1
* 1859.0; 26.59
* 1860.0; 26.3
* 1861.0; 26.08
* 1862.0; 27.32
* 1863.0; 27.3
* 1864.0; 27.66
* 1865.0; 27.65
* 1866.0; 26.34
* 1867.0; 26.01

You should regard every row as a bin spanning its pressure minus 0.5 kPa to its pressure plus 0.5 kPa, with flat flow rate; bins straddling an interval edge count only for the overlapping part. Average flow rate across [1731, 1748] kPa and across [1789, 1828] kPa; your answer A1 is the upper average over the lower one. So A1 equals 1.3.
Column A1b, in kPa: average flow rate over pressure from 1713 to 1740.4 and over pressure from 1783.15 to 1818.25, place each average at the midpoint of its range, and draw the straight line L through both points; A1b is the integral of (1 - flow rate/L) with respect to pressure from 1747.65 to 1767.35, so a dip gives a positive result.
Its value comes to 4.2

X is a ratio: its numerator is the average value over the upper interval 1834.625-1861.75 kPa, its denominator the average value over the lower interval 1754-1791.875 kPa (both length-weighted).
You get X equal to 1.63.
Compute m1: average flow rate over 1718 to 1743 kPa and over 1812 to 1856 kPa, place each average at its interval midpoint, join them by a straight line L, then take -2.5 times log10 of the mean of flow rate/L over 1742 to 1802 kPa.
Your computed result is 0.178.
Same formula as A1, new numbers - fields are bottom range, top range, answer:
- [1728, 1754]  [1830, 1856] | 1.53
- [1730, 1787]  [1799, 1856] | 1.47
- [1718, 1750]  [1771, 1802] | 1.16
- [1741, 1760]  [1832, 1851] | 1.72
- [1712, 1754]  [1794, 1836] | 1.43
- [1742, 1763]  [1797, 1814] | 1.49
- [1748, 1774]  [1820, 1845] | 1.65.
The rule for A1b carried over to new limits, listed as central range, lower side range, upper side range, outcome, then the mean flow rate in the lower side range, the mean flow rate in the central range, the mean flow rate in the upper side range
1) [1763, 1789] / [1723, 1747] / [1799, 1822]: 3.9 kPa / 14.5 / 14.5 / 19.1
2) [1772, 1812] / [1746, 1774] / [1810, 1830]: -0.8 kPa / 12.5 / 16.8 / 20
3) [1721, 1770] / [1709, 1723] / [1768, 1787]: 0.4 kPa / 12.3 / 13.3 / 14.8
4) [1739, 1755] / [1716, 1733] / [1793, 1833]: 1.3 kPa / 12.8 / 13.2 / 19.1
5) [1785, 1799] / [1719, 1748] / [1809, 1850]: 1.1 kPa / 14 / 16.6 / 20.7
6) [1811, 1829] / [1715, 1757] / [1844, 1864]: 0.9 kPa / 13.4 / 20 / 24.2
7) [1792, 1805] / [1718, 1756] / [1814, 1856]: 0.7 kPa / 13.5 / 17.3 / 21.1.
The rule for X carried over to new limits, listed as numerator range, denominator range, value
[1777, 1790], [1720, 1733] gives 1.18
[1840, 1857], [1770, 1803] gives 1.42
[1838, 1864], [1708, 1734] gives 1.82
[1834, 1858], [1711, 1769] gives 1.70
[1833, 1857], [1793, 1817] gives 1.19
